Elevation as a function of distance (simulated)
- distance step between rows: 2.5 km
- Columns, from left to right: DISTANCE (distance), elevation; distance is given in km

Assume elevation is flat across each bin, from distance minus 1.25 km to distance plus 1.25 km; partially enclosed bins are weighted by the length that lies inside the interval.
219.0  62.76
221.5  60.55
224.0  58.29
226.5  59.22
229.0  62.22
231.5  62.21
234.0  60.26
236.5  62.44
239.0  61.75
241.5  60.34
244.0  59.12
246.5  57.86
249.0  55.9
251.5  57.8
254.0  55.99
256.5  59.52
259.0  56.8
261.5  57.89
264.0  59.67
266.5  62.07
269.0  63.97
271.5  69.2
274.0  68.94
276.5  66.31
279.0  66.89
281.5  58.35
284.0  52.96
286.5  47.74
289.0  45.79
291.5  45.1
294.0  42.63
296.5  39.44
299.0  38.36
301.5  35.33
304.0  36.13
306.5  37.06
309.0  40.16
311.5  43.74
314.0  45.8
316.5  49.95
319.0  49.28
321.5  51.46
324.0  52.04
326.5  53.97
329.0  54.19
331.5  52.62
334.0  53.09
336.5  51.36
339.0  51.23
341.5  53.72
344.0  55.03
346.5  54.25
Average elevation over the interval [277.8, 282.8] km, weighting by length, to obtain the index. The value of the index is 62.5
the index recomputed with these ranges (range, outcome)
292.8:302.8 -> 38.9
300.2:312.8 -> 38.5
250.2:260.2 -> 57.5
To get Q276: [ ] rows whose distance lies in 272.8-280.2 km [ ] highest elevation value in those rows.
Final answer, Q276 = 68.94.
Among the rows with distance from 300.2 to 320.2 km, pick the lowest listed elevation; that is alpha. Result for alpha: 35.33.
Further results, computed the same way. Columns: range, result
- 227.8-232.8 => 62.21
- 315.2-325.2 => 49.28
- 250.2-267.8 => 55.99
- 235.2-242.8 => 60.34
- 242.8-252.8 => 55.9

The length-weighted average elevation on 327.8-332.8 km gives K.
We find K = 53.4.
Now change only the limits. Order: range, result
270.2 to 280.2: 67.8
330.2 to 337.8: 52.4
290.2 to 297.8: 42.4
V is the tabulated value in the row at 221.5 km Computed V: 60.55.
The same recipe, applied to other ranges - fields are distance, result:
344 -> 55.03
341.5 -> 53.72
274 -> 68.94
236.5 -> 62.44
